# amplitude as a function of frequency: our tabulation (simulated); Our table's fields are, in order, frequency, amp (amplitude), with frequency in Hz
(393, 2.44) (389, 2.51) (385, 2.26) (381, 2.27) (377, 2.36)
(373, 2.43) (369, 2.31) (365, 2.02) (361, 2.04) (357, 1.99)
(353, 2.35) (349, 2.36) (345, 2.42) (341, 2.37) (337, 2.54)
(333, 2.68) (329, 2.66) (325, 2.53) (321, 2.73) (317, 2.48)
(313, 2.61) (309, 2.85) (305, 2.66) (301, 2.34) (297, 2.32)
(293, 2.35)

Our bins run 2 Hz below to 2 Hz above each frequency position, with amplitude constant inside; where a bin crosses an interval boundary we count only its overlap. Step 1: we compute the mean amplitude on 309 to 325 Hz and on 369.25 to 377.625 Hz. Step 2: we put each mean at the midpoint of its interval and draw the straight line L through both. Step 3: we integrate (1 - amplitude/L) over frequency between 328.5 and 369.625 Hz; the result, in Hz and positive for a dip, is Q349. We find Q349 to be 2.7 Hz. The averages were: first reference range 2.63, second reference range 2.38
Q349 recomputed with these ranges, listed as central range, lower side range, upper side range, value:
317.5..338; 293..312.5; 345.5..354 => -1.5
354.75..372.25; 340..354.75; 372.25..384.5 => 1.8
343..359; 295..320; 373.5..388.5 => 0.9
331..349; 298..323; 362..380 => -0.4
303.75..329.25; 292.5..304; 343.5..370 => -3.6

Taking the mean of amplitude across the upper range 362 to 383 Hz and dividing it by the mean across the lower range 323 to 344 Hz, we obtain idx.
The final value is 0.9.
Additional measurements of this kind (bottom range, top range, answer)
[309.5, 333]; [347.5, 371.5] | 0.83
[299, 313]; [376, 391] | 0.90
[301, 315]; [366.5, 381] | 0.88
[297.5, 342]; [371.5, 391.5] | 0.92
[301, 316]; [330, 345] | 0.96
